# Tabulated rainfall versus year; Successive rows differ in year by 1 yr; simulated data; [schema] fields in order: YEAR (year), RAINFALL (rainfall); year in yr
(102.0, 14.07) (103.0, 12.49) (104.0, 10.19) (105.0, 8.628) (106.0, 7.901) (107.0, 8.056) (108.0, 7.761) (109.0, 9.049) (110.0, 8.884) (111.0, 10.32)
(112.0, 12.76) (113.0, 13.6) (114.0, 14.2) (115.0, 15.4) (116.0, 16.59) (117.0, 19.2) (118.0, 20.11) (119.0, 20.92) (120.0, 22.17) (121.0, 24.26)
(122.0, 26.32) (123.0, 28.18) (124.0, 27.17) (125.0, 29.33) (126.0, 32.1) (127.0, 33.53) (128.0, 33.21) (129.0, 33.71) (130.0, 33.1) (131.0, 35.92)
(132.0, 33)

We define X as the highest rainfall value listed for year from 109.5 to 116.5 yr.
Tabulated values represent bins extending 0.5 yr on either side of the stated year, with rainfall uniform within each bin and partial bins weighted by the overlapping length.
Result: 16.59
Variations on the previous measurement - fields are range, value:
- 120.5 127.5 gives 33.53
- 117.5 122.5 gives 26.32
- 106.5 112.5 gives 12.76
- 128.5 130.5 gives 33.71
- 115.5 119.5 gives 20.92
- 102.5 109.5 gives 12.49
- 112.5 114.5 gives 14.2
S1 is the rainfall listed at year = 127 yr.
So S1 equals 33.53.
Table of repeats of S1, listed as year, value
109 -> 9.049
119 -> 20.92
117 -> 19.2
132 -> 33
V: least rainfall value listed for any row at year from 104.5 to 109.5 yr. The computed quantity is 7.761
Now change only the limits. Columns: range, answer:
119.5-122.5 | 22.17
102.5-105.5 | 8.628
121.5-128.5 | 26.32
